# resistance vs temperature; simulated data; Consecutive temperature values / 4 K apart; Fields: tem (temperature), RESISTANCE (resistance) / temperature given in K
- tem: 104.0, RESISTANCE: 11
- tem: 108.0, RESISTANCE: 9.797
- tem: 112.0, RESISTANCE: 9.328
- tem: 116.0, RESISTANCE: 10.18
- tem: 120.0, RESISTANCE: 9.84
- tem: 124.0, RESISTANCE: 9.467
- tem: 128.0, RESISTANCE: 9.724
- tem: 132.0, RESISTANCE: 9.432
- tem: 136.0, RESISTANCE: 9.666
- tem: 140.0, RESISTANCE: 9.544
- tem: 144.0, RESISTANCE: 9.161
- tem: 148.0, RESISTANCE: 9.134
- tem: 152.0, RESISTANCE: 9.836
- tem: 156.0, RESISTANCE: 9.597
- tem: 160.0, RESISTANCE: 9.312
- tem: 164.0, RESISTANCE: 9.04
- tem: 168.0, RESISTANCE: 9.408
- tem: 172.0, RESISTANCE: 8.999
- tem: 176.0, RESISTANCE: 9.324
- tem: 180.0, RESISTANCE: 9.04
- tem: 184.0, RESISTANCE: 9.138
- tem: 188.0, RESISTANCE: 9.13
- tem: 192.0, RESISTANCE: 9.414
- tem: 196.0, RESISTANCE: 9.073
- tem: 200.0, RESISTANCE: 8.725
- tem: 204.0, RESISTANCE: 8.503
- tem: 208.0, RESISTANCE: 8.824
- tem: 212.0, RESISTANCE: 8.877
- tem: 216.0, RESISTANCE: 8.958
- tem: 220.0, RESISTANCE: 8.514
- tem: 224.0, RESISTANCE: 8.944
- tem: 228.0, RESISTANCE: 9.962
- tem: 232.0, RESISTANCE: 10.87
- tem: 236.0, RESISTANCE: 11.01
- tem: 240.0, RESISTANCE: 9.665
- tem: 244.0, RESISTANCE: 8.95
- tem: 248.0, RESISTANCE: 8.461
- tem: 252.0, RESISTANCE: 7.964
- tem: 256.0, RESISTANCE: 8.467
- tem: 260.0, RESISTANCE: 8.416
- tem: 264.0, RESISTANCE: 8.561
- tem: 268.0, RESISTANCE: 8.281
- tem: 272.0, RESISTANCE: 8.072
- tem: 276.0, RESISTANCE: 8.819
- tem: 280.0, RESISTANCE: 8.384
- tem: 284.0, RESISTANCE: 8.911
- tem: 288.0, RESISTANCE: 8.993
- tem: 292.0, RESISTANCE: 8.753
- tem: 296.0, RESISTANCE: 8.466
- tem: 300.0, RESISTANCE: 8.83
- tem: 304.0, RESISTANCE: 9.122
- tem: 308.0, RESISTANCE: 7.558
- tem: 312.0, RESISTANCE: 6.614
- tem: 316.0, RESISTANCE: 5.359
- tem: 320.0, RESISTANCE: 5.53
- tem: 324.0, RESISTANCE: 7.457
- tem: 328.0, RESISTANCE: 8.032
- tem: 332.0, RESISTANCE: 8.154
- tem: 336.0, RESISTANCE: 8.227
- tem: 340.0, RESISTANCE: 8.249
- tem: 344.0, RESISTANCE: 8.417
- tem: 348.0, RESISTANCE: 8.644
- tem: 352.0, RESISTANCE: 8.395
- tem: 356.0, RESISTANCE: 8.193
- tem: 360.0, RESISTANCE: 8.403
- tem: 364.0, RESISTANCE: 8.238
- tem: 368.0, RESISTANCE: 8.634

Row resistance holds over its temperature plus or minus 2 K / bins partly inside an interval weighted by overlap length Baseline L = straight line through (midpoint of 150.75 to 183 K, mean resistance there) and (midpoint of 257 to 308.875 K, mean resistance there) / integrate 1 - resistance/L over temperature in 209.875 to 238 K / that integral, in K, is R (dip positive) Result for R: -2.0 K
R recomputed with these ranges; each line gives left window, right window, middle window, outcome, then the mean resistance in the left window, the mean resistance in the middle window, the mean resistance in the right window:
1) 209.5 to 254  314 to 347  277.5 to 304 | -1.82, 9.28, 8.75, 7.46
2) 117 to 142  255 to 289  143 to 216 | 0.90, 9.63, 9.14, 8.53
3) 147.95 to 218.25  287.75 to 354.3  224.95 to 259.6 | -3.02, 9.13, 9.36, 7.9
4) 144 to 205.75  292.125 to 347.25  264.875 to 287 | -0.92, 9.18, 8.52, 7.75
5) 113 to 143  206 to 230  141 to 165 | 0.29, 9.66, 9.37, 9.01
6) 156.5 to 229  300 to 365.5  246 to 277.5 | 0.28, 9.06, 8.37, 7.82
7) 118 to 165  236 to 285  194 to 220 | 0.68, 9.49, 8.8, 8.67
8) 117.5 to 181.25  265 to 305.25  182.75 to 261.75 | -0.78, 9.42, 9.09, 8.65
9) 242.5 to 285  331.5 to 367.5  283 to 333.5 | 3.60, 8.46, 7.8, 8.34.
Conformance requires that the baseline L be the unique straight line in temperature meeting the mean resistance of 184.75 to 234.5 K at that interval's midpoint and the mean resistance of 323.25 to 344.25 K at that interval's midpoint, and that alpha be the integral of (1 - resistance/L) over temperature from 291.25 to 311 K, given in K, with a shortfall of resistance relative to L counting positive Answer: -0.12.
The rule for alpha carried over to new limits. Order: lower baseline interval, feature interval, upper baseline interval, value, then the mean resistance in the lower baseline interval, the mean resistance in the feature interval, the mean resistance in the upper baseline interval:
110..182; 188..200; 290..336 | -0.3 K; 9.45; 9.14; 7.65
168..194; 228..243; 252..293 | -2.6 K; 9.19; 10.3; 8.53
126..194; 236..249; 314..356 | -1.2 K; 9.35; 9.37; 7.67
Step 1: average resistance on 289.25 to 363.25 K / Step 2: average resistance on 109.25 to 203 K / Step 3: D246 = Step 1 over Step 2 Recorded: 0.8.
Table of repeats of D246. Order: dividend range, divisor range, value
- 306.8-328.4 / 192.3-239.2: 0.71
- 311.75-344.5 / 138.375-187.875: 0.79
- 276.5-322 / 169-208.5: 0.87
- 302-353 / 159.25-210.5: 0.85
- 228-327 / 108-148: 0.88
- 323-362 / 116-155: 0.86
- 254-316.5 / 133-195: 0.89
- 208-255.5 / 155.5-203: 1.01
